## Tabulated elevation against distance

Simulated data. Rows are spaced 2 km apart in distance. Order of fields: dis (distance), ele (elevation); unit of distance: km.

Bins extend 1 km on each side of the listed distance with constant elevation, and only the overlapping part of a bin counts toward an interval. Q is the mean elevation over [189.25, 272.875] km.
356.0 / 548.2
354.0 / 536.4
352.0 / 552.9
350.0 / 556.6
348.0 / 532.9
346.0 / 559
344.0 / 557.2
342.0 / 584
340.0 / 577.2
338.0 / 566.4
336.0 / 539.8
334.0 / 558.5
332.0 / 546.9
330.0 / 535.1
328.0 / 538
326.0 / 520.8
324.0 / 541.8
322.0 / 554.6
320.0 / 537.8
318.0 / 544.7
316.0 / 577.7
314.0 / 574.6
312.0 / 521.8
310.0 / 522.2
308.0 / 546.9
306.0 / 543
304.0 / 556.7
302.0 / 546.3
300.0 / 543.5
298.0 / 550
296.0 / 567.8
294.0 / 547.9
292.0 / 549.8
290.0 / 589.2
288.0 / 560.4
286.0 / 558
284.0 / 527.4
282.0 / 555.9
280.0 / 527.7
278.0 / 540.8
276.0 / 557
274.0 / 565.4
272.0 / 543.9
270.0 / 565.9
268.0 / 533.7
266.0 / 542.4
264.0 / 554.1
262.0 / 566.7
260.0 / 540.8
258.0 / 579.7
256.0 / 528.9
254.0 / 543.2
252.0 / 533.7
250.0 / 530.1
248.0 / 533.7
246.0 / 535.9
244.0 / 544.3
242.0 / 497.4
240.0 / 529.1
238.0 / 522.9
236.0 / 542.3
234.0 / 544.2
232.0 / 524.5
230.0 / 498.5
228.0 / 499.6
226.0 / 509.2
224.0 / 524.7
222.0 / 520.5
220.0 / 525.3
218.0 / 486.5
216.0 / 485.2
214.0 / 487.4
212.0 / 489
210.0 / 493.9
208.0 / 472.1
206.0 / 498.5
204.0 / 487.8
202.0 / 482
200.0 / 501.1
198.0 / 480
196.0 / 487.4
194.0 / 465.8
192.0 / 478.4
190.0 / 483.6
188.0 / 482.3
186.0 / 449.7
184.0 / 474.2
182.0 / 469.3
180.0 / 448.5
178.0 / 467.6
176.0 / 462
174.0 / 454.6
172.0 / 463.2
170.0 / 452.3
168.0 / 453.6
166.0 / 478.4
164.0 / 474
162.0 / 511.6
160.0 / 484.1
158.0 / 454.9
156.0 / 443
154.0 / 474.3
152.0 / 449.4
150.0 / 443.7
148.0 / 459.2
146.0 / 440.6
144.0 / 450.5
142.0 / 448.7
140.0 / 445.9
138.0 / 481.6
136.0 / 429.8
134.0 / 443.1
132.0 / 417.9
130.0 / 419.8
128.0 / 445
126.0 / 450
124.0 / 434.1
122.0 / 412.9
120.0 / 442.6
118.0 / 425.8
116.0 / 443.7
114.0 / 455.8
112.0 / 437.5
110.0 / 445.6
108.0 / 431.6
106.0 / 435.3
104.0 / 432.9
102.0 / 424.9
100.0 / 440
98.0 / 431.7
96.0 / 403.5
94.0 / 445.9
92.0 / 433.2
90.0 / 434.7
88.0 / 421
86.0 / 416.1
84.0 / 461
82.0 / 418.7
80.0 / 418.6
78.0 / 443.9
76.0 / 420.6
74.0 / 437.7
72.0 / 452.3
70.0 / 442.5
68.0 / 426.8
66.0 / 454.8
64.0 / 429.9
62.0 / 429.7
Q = 517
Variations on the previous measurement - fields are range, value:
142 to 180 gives 461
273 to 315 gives 550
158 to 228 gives 482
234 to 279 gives 542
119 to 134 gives 433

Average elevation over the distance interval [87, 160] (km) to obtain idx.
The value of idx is 440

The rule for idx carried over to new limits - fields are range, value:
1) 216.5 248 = 520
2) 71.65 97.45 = 431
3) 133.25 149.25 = 450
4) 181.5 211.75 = 481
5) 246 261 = 541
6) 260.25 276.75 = 553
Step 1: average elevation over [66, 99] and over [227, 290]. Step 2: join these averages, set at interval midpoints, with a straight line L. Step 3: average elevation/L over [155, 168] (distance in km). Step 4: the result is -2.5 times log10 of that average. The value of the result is 0.02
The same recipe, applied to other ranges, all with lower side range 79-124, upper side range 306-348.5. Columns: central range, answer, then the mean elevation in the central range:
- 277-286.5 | -0.03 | 541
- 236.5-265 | -0.06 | 539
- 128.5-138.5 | 0.03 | 437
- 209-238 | -0.03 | 510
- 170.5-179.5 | 0.02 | 461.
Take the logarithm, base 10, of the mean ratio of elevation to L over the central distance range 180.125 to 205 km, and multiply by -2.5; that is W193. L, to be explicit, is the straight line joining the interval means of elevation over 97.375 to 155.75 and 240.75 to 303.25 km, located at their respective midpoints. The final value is 0.027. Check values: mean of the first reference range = 441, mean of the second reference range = 547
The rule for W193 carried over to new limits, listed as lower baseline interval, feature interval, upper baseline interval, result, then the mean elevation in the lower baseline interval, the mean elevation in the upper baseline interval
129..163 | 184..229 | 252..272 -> 0.03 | 453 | 549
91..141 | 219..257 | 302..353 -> -0.05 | 436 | 550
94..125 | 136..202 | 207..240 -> 0.02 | 434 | 509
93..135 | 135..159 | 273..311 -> 0.01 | 434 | 550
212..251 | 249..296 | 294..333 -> -0.04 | 517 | 546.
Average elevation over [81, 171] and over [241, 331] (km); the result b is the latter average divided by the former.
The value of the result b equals 1.23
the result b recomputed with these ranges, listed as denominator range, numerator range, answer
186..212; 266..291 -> 1.14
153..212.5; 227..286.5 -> 1.14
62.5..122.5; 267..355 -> 1.27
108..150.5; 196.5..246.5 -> 1.15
